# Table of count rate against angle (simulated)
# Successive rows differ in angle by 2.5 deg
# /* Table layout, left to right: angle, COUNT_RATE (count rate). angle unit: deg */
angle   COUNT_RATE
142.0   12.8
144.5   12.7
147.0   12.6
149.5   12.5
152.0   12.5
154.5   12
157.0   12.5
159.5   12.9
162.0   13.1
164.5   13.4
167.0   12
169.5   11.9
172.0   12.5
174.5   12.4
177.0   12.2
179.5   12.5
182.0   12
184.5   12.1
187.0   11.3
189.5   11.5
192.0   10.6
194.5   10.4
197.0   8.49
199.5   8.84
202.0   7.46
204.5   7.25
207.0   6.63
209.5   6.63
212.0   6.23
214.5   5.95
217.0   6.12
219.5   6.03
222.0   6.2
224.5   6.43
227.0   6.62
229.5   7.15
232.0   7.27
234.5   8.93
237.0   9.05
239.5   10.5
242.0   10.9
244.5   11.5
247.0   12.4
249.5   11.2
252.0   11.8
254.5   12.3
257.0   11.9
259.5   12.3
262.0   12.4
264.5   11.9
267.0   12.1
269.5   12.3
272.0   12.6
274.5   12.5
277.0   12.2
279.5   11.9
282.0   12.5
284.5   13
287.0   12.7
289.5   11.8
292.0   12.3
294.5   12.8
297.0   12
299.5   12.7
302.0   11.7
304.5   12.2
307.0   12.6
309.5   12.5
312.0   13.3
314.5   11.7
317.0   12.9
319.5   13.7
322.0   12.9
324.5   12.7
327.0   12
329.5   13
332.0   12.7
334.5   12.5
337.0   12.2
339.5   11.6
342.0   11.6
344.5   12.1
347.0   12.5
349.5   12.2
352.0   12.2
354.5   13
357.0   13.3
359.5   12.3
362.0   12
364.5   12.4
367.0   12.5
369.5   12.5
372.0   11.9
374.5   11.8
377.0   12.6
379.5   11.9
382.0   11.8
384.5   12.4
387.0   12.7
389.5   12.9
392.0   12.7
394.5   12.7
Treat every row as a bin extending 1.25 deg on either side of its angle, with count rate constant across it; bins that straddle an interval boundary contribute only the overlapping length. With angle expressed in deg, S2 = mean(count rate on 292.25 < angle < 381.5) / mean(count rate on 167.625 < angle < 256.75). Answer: 1.30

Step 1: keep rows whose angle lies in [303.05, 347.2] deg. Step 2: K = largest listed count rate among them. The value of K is 13.7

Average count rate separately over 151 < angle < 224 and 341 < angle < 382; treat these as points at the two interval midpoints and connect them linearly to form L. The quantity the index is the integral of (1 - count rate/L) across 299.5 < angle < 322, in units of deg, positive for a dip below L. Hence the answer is -1.84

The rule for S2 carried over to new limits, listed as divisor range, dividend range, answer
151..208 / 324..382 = 1.10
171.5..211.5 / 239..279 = 1.19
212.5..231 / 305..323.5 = 2.01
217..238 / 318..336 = 1.79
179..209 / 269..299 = 1.27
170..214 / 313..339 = 1.27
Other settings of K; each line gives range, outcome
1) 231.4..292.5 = 13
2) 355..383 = 13.3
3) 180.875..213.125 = 12.1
